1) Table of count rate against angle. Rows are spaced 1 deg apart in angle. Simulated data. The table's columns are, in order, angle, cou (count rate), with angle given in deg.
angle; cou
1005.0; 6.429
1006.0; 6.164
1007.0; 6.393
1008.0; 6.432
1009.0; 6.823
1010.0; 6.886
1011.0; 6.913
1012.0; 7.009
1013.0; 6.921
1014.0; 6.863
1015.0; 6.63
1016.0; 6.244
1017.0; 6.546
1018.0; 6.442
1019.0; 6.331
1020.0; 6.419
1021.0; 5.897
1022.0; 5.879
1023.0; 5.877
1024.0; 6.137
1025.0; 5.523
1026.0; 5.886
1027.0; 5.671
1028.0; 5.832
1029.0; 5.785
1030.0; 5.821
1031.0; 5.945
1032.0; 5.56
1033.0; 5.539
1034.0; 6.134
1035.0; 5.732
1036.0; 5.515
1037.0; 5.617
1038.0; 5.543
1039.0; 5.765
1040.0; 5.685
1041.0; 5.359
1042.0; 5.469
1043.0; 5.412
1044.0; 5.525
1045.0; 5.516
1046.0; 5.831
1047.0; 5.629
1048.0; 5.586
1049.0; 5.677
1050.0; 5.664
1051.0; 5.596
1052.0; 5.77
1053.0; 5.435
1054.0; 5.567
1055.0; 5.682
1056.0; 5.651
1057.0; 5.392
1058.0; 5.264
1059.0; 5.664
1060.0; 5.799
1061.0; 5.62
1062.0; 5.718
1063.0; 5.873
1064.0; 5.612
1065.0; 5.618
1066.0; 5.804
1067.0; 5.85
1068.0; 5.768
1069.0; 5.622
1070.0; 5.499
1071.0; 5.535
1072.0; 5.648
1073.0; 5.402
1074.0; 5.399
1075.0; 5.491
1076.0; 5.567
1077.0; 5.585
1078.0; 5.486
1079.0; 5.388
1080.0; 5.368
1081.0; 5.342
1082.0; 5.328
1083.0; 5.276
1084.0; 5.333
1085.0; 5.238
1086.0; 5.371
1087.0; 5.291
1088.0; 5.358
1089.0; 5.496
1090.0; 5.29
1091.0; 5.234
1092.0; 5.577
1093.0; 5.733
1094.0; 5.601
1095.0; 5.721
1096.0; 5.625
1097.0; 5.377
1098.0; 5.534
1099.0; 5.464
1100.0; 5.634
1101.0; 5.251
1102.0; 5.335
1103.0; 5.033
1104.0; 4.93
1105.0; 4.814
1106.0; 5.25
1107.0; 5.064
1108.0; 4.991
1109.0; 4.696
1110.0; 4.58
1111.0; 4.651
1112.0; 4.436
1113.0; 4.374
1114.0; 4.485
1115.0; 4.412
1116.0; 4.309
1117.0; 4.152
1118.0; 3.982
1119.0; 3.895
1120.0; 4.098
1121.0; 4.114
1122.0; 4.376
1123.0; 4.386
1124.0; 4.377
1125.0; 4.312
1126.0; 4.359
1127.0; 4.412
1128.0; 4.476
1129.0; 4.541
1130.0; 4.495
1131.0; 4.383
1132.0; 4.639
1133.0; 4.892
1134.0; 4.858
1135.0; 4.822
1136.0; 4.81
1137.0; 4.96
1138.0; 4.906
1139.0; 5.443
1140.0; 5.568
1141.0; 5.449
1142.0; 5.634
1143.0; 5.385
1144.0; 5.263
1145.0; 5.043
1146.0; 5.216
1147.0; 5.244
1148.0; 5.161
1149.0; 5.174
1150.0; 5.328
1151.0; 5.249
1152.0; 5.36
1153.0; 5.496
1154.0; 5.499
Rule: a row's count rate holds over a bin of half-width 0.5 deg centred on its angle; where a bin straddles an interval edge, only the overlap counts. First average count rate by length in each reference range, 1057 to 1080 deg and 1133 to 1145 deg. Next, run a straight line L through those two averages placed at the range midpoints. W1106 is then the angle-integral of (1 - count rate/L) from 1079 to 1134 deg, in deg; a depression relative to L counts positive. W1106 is 4.8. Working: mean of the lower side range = 5.59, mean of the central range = 4.91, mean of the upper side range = 5.17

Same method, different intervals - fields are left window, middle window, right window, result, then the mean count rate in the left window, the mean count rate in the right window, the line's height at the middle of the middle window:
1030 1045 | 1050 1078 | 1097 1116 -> -1.27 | 5.63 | 4.94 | 5.36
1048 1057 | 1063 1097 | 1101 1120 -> -2.35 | 5.61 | 4.63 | 5.15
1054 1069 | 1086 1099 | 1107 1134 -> -1.21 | 5.66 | 4.44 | 5.02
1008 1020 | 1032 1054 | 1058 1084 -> 1.75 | 6.67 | 5.56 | 6.11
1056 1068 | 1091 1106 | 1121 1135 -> -1.11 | 5.66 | 4.5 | 5.02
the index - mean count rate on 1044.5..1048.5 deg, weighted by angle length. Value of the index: 5.64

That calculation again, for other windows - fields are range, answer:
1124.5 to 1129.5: 4.42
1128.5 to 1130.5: 4.52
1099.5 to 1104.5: 5.24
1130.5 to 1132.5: 4.51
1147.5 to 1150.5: 5.22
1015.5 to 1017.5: 6.39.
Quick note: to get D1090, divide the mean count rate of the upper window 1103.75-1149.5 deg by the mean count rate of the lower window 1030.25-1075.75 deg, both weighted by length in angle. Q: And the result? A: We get 0.84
